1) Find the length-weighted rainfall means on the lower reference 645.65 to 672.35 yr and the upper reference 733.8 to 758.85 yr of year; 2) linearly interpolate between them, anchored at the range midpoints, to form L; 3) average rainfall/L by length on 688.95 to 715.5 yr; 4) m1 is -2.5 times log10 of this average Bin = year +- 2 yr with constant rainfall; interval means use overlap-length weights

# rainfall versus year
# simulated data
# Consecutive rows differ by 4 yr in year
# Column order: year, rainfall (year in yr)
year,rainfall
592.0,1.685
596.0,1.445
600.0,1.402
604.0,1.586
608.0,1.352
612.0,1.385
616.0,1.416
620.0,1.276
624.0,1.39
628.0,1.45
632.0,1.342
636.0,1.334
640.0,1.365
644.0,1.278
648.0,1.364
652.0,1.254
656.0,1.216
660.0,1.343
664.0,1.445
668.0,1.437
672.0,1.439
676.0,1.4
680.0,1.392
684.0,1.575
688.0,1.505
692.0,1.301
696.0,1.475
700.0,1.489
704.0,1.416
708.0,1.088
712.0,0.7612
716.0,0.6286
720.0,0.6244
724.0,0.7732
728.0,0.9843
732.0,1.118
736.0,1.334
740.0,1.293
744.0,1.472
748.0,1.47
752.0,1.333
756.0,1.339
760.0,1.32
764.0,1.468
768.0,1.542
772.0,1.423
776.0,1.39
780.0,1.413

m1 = 0.109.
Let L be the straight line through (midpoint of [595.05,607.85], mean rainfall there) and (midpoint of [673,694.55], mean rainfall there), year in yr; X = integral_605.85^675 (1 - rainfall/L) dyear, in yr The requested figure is 4.32 yr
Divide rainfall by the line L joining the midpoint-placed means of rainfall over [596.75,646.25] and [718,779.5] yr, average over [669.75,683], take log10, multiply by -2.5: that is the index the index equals -0.07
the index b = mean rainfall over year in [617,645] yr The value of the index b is 1.35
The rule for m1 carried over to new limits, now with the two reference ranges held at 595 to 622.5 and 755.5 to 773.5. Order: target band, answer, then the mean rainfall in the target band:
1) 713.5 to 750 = 0.31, 1.07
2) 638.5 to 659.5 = 0.09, 1.3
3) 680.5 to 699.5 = -0.03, 1.46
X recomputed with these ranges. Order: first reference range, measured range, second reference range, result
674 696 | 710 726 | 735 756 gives 8.07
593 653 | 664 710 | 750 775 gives -0.65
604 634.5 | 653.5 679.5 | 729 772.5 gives -0.01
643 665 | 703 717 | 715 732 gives -0.87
